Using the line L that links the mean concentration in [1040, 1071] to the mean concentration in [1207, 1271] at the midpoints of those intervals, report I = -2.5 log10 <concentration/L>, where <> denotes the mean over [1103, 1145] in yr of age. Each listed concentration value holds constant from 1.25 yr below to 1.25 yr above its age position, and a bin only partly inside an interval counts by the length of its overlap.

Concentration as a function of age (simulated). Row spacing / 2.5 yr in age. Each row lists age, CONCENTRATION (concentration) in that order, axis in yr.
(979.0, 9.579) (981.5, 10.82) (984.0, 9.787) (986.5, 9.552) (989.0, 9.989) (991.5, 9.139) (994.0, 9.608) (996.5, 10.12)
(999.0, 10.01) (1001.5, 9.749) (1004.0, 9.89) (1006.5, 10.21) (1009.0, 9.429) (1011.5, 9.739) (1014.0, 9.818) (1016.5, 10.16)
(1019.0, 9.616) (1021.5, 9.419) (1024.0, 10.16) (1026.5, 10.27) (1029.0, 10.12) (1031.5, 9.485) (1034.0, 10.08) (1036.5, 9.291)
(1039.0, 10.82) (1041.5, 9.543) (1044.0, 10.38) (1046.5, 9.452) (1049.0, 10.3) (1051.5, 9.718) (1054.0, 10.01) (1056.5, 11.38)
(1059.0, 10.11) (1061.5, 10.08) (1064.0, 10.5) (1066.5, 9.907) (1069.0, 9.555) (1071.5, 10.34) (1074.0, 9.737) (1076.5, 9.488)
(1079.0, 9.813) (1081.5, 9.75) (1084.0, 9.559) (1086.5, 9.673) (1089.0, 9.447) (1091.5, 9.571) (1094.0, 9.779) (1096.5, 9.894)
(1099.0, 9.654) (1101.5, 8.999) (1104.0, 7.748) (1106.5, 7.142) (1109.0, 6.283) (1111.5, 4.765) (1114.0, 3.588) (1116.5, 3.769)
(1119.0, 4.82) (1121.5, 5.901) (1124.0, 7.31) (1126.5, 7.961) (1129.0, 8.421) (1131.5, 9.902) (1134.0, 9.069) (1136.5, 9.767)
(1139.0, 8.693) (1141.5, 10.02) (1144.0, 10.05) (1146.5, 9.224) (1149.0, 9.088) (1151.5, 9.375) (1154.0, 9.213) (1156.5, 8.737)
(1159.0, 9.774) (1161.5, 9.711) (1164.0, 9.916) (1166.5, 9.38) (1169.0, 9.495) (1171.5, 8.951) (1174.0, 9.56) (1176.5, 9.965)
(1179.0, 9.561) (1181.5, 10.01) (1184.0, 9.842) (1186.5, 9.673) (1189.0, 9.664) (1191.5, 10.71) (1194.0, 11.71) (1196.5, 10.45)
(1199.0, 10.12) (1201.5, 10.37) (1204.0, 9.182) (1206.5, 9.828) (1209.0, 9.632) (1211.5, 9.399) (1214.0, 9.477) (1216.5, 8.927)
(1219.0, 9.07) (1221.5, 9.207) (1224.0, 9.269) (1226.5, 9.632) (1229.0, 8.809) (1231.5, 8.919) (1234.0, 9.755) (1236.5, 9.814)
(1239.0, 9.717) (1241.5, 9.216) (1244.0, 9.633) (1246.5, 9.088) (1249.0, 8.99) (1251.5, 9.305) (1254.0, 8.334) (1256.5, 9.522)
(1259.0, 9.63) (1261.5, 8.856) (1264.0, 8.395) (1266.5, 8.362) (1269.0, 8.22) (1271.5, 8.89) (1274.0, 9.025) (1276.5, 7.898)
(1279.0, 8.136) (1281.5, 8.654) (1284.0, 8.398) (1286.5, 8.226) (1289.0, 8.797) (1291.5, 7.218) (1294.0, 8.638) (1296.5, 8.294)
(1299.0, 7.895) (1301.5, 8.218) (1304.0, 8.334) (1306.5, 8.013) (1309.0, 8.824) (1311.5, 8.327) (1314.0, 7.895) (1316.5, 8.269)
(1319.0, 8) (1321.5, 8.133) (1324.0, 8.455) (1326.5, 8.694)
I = 0.31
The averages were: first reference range 10.1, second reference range 9.17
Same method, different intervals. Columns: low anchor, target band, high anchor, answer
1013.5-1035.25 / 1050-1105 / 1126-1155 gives -0.017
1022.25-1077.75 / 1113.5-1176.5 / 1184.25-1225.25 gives 0.156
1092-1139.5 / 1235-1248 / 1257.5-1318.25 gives -0.163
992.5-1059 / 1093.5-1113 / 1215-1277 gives 0.216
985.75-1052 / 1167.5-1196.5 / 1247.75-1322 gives -0.108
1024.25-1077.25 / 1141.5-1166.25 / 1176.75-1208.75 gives 0.065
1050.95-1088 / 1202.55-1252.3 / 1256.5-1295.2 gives -0.058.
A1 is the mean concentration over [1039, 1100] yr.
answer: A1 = 9.92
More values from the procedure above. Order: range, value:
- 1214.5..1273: 9.12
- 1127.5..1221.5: 9.61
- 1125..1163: 9.26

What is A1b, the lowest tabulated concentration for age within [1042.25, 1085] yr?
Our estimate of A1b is 9.452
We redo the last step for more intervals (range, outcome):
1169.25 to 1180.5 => 8.951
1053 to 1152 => 3.588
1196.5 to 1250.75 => 8.809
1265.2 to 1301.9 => 7.218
